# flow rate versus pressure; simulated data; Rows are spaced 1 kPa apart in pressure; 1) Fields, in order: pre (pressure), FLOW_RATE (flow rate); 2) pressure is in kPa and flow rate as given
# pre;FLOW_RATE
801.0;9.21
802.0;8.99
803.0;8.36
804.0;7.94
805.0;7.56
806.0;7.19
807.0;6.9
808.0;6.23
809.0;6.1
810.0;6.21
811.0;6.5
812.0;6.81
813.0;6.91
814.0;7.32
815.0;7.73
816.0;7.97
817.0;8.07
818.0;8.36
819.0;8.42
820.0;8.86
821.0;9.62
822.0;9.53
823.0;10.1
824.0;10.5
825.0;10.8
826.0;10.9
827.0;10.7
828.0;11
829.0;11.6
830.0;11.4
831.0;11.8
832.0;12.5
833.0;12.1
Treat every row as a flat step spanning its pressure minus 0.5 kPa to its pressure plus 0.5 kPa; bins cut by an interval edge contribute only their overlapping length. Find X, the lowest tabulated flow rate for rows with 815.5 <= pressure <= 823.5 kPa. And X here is 7.97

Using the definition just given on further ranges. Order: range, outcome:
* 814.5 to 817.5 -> 7.73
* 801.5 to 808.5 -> 6.23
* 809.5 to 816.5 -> 6.21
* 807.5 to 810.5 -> 6.1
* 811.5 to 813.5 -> 6.81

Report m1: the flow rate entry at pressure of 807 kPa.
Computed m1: 6.9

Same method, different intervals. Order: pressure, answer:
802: 8.99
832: 12.5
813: 6.91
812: 6.81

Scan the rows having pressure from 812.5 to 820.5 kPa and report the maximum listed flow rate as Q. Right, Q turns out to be 8.86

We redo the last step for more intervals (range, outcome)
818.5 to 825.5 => 10.8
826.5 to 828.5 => 11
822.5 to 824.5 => 10.5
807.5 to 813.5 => 6.91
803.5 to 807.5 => 7.94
